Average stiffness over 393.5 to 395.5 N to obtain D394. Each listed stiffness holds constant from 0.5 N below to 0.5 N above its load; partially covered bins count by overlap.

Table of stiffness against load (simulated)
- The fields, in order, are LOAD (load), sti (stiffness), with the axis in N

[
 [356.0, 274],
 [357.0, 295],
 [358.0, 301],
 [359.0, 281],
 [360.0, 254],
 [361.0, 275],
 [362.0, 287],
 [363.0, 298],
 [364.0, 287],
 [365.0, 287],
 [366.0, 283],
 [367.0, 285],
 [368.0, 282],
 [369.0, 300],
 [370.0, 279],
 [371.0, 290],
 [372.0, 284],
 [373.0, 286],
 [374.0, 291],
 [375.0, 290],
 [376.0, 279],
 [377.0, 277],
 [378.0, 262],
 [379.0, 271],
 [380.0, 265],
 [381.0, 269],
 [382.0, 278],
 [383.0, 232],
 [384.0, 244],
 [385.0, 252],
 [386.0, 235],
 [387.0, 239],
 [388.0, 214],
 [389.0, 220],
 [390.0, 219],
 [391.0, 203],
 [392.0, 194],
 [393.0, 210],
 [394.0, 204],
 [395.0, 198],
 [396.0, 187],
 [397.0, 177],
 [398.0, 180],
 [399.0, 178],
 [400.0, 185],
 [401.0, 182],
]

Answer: 201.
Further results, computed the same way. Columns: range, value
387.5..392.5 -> 210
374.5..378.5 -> 277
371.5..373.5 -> 285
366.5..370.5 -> 286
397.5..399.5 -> 179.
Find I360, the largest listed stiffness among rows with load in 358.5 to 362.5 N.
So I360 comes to 287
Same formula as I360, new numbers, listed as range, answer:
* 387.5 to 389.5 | 220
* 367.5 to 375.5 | 300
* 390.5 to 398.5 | 210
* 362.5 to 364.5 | 298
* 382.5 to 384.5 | 244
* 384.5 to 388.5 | 252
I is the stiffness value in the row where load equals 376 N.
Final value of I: 279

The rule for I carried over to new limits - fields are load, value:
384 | 244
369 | 300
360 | 254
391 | 203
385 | 252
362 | 287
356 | 274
